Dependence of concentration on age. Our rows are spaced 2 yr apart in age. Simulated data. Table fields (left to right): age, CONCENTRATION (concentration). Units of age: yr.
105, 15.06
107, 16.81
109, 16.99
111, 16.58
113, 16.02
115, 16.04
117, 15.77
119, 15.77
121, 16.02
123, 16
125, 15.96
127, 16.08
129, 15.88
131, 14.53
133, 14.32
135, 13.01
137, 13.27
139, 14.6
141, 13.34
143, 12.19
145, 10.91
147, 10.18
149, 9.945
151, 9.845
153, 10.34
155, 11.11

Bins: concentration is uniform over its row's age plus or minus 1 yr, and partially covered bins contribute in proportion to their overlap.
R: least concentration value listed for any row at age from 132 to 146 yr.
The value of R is 10.91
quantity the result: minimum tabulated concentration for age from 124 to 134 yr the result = 14.32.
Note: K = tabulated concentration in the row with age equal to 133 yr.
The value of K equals 14.32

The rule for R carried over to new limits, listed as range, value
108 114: 16.02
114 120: 15.77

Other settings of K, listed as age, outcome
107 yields 16.81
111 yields 16.58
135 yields 13.01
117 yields 15.77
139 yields 14.6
